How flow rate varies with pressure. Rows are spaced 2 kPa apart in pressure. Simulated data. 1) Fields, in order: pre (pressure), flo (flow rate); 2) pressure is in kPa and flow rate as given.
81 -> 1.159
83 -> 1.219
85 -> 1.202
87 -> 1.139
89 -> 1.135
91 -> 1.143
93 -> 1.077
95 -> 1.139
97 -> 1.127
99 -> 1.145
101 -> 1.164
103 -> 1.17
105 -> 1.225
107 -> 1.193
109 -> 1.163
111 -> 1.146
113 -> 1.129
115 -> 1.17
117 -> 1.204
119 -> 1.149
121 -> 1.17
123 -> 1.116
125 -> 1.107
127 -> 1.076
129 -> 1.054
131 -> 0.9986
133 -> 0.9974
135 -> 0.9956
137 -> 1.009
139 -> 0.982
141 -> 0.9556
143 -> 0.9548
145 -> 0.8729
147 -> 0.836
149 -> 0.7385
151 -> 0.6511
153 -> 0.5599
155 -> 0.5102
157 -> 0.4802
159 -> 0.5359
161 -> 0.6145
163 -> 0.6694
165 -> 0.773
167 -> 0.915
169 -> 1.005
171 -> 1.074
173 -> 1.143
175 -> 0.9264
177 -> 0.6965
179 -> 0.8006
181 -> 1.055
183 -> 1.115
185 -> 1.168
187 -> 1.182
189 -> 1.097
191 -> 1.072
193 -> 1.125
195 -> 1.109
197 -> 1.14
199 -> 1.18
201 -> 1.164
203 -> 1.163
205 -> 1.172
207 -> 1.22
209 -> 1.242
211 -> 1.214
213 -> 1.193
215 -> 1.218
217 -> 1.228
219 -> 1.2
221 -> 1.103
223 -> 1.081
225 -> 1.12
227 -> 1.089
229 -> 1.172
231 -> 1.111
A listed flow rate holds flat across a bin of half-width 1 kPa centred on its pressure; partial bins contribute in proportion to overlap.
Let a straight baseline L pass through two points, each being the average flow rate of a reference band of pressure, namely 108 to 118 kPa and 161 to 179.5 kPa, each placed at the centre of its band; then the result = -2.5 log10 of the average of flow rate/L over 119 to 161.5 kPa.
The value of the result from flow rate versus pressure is 0.18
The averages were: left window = 1.16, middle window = 0.877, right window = 0.877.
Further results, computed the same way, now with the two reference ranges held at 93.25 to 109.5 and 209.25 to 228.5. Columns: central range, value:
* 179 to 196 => 0.06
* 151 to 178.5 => 0.46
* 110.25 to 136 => 0.06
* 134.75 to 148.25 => 0.23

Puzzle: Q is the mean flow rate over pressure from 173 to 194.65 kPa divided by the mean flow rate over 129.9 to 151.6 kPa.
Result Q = 1.1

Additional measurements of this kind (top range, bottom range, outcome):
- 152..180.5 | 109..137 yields 0.70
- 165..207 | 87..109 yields 0.92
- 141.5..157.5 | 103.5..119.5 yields 0.61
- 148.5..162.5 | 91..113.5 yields 0.50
